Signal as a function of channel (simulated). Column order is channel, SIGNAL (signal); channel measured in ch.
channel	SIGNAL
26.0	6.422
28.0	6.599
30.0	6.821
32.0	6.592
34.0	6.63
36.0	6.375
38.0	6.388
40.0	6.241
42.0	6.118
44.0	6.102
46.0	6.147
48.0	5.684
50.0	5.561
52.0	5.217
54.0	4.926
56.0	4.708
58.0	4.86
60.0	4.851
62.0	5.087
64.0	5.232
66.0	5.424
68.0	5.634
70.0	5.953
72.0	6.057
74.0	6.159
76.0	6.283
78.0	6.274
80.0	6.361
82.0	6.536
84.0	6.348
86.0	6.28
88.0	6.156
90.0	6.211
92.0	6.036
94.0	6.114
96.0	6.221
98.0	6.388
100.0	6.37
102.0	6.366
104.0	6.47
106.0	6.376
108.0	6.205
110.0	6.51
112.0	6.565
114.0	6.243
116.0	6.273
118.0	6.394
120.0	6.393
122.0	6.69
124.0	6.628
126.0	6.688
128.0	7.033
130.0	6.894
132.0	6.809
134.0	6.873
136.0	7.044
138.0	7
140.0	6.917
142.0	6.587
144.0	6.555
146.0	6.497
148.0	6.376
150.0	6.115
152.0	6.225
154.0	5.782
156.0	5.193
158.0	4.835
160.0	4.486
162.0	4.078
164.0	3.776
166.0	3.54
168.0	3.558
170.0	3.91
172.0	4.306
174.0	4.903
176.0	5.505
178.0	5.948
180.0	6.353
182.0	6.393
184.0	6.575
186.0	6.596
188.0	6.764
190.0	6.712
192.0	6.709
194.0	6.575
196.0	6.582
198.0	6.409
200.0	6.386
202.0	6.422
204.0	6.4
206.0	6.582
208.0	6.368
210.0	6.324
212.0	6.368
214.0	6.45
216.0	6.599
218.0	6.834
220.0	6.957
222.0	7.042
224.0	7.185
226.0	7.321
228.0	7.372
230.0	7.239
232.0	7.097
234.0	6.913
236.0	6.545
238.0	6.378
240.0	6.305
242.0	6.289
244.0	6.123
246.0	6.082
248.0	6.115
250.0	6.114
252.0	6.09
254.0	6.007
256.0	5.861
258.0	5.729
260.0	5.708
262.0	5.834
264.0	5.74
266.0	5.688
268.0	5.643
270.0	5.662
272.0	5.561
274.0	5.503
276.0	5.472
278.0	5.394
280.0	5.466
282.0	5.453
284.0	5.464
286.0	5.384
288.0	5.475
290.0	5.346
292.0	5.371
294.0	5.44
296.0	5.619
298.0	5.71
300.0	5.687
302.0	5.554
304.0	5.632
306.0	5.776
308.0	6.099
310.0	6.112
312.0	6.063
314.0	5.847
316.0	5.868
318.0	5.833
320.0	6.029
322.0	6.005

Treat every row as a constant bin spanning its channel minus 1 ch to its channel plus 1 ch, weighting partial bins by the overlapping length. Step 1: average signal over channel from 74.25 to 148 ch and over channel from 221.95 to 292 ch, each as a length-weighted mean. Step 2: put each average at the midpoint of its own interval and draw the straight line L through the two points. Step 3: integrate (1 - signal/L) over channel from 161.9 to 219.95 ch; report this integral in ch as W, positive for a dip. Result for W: 3.1 ch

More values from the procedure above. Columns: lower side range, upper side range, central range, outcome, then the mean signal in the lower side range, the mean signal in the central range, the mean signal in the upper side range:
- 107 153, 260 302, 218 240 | -3.9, 6.59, 6.97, 5.55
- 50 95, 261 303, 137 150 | -2.1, 5.76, 6.61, 5.55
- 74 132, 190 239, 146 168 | 5.1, 6.41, 5.04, 6.71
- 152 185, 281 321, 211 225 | -4.1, 4.99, 6.78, 5.69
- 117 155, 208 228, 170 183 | 2.4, 6.61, 5.44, 6.79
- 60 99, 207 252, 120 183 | 4.9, 6.01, 5.8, 6.63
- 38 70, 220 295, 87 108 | -2.4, 5.5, 6.27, 6.05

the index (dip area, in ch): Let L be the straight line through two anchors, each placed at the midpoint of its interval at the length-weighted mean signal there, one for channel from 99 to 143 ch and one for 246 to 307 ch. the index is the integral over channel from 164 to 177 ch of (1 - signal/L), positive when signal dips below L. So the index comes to 4.24 ch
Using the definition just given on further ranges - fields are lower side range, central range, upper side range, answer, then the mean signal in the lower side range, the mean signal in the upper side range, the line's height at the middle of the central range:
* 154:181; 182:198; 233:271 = -5.0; 4.69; 6.04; 5.05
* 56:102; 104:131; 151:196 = -3.8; 5.93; 5.42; 5.72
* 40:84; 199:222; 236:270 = -2.4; 5.7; 5.99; 5.93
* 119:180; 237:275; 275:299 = -2.6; 5.78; 5.47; 5.54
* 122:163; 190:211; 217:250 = 0.2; 6.24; 6.72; 6.55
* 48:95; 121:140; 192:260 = -2.6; 5.75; 6.51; 6.04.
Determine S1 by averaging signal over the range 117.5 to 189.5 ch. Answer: 5.9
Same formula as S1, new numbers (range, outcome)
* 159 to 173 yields 3.95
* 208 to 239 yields 6.83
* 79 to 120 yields 6.32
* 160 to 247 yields 6.14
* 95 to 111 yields 6.36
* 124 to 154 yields 6.65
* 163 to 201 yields 5.66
